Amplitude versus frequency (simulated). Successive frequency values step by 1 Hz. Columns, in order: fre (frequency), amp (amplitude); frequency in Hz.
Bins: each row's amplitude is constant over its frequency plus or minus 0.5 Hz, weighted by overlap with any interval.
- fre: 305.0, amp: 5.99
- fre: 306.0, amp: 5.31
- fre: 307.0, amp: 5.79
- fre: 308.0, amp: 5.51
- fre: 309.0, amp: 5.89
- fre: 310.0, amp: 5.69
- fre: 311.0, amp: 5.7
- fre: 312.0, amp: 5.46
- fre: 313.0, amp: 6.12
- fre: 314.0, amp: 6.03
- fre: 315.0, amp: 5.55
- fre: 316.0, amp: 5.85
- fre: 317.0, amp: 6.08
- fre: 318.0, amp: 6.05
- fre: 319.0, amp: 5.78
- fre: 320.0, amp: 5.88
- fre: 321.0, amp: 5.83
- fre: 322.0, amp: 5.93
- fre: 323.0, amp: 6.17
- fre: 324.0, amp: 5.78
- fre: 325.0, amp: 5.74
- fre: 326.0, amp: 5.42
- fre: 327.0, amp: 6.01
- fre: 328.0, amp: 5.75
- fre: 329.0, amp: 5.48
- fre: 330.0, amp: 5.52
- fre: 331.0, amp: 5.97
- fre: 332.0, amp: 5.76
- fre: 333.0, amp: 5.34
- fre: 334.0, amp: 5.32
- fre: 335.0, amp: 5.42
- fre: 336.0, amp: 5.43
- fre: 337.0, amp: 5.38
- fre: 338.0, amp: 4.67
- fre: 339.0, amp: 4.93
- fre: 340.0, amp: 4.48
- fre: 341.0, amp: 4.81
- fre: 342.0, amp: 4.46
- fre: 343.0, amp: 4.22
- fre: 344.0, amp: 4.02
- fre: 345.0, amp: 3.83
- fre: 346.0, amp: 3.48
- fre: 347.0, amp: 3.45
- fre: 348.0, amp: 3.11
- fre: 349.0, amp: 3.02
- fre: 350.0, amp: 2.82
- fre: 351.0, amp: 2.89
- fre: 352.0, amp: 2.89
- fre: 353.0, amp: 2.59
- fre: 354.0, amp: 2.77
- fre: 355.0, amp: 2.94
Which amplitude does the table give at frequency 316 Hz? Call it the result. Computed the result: 5.85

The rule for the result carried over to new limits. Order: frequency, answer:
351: 2.89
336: 5.43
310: 5.69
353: 2.59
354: 2.77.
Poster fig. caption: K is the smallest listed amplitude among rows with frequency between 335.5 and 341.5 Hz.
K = 4.48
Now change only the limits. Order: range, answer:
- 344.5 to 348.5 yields 3.11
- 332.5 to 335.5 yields 5.32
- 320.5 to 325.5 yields 5.74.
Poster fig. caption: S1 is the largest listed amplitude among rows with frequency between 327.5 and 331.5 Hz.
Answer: 5.97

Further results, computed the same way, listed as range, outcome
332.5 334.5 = 5.34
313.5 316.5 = 6.03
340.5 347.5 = 4.81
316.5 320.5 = 6.08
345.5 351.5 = 3.48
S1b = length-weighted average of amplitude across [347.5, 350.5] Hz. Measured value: 2.98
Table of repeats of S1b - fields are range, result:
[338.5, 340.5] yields 4.71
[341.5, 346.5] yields 4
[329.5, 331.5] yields 5.74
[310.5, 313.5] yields 5.76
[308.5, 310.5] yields 5.79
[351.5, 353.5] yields 2.74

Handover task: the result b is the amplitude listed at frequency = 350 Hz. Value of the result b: 2.82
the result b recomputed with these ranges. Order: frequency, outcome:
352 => 2.89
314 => 6.03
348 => 3.11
